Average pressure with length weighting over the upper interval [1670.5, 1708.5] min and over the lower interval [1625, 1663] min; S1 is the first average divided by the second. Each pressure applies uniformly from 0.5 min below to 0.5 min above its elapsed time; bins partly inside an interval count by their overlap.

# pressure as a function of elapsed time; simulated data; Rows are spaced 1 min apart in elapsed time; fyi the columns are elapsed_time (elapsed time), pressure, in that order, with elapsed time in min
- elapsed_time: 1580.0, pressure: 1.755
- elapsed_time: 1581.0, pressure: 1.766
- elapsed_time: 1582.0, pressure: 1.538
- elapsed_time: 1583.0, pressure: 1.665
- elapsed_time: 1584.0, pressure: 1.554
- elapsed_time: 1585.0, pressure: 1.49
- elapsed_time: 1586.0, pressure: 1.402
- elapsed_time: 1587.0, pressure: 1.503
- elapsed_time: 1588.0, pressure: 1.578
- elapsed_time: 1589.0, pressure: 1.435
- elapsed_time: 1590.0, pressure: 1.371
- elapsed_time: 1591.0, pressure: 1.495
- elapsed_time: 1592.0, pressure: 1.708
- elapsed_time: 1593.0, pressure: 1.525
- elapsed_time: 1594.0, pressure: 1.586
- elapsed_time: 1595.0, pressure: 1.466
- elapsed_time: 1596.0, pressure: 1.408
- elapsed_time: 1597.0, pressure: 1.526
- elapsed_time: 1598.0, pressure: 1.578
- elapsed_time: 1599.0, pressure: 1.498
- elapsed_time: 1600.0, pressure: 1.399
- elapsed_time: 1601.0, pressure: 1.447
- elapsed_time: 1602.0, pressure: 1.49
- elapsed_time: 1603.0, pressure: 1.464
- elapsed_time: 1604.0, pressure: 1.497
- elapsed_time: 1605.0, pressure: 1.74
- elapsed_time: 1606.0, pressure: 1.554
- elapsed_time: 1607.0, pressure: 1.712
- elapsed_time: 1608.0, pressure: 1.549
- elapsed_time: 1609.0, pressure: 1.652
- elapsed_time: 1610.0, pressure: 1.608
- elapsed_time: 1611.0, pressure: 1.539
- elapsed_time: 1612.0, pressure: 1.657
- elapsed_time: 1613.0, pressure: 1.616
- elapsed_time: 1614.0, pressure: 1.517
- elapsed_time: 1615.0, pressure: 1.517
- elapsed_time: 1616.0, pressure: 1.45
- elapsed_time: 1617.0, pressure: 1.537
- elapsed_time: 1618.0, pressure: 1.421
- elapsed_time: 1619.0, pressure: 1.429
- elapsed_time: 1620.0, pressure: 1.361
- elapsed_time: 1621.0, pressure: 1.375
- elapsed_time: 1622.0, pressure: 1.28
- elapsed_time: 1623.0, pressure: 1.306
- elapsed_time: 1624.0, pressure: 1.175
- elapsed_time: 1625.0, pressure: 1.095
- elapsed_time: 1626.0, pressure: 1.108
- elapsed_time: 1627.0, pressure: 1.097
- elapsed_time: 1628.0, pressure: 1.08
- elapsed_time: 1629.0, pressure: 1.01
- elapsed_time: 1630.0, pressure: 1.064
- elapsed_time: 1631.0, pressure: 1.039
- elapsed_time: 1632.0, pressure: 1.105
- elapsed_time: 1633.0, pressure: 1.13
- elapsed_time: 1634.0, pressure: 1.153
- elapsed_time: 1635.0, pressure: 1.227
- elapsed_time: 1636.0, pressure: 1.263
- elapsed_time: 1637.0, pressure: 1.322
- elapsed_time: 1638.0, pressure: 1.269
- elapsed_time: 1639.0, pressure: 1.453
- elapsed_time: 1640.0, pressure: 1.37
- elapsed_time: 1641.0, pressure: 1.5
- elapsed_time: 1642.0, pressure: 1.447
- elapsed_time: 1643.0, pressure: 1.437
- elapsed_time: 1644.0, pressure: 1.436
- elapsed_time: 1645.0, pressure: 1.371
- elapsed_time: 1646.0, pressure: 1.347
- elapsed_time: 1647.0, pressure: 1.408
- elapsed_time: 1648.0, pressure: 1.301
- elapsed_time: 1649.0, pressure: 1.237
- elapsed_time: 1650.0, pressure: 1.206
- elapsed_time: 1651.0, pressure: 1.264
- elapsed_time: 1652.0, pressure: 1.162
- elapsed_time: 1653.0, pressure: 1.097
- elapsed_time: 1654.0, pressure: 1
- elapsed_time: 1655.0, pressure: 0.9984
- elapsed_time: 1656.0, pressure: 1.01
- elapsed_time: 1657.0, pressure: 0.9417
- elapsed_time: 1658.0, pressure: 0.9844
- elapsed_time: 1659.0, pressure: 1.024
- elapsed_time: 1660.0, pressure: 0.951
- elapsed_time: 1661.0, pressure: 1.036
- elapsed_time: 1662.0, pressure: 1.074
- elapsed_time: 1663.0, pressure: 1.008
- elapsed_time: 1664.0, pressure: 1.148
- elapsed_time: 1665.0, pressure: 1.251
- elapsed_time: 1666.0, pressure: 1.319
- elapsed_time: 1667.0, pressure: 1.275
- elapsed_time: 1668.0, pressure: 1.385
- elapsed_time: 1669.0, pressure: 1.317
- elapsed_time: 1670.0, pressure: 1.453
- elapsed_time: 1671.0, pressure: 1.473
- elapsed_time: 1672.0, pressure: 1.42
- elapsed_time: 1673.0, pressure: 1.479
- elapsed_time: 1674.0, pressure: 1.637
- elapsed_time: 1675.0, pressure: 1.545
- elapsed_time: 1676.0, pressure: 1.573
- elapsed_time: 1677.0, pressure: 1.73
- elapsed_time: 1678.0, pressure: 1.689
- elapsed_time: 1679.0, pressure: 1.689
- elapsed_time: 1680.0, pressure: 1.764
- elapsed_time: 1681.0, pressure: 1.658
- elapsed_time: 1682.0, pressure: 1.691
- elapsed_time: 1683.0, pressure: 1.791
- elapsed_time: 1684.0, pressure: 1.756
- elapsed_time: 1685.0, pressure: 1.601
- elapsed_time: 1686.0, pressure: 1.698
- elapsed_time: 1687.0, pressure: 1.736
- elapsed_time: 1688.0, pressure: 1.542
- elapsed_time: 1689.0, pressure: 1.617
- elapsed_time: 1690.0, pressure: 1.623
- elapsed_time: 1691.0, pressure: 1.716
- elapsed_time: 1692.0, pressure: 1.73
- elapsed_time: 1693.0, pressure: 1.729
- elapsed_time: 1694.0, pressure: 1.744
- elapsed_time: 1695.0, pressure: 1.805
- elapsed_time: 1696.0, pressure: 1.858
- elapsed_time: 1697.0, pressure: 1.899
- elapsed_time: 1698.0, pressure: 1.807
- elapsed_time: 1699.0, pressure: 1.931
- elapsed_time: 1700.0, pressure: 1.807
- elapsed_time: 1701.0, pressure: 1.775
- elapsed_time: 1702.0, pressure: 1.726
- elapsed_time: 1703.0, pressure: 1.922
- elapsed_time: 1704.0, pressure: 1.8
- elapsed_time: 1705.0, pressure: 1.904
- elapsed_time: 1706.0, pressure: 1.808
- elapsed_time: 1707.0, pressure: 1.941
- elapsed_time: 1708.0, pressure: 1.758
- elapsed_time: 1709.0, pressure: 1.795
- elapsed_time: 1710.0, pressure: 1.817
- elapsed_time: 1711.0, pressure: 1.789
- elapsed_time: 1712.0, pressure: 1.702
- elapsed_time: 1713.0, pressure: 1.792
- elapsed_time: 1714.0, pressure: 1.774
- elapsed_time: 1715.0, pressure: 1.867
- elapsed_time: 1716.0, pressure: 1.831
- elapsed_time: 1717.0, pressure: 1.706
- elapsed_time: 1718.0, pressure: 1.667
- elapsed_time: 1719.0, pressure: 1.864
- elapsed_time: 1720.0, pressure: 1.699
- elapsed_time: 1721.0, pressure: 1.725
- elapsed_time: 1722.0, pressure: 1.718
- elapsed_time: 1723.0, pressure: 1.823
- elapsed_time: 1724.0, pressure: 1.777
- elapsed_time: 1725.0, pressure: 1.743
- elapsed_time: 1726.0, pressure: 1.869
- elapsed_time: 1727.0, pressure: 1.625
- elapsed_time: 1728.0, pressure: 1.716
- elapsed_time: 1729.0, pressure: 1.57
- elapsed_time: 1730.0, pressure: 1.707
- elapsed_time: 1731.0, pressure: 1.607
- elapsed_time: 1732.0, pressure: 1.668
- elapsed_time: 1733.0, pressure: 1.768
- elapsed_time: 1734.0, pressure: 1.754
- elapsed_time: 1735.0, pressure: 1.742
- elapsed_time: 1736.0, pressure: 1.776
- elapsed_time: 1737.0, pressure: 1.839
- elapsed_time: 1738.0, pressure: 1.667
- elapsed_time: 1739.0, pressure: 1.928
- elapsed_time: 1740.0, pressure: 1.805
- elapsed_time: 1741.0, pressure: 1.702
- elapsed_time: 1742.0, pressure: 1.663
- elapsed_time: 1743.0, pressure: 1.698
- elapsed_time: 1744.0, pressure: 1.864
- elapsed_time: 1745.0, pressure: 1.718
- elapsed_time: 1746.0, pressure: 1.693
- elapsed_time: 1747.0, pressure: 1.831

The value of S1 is 1.5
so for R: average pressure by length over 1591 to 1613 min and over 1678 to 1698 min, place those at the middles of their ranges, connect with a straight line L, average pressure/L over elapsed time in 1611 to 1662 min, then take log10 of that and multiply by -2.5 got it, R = 0.28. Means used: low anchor 1.55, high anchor 1.72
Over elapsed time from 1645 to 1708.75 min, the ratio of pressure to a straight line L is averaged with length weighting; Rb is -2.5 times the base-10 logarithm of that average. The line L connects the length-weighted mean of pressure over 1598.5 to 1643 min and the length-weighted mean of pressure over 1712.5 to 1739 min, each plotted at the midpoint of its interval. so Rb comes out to 0.06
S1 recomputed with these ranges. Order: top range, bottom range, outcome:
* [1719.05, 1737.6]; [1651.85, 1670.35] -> 1.54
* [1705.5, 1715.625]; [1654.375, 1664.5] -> 1.77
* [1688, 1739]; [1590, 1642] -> 1.26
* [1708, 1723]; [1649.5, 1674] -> 1.49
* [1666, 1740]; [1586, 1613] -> 1.11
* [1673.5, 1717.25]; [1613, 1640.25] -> 1.38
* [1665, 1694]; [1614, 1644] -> 1.24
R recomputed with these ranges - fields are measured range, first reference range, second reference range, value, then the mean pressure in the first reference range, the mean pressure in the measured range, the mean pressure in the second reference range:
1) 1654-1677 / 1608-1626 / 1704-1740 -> 0.27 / 1.44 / 1.25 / 1.76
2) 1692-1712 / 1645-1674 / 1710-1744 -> -0.17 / 1.21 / 1.82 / 1.75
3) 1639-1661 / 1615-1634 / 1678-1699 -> 0.17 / 1.23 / 1.22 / 1.73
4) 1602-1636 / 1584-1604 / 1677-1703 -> 0.14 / 1.49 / 1.37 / 1.74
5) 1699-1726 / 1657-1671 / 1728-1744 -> -0.16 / 1.17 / 1.79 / 1.73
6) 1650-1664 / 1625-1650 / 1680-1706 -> 0.33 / 1.25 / 1.05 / 1.76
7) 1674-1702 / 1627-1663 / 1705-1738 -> -0.14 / 1.19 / 1.72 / 1.76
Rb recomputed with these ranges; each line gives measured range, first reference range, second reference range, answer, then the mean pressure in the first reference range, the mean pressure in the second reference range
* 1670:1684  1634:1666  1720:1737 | -0.169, 1.21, 1.73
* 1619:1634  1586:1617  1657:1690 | 0.274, 1.53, 1.44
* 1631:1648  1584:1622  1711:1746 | 0.198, 1.51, 1.75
